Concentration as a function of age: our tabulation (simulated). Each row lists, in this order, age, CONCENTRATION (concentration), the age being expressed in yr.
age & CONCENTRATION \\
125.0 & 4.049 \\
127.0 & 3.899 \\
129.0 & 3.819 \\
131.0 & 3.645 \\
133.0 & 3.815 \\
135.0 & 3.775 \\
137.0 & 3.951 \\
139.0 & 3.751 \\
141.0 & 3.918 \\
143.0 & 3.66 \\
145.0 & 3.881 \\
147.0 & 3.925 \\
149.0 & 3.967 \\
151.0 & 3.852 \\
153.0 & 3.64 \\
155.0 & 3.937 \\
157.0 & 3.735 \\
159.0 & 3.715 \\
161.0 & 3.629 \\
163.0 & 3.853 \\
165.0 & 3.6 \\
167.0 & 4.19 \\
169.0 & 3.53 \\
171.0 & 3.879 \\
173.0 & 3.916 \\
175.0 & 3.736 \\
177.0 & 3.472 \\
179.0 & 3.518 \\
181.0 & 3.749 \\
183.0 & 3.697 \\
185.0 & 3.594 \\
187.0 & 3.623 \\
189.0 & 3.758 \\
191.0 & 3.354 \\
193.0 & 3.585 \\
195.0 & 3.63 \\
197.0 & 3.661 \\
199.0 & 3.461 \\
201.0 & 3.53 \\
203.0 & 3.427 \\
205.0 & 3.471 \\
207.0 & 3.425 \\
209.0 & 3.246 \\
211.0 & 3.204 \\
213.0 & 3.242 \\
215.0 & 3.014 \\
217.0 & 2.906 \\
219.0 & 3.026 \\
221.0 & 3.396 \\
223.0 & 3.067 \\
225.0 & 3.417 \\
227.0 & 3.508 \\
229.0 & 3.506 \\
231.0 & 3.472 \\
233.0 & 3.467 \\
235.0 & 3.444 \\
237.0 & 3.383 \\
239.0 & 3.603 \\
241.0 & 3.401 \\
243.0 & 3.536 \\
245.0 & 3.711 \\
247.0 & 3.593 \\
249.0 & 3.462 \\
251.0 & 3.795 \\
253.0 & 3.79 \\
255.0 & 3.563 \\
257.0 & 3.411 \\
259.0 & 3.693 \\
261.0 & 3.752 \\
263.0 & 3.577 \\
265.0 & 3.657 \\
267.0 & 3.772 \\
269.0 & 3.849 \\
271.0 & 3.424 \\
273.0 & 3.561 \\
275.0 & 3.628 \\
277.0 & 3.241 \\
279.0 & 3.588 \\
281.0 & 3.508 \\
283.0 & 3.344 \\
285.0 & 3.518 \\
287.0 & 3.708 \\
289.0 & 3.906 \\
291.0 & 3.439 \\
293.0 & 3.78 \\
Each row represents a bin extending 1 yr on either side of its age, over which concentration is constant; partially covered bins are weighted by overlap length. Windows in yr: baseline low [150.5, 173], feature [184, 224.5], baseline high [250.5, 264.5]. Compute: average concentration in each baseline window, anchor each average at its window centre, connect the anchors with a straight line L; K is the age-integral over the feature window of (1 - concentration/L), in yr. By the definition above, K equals 3.7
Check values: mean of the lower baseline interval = 3.78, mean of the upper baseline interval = 3.65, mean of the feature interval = 3.38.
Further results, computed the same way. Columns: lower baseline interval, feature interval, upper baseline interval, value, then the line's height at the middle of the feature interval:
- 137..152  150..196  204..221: -1.6 yr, 3.58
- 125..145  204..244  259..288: 3.6 yr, 3.67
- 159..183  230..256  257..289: 0.6 yr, 3.63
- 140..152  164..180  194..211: -0.2 yr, 3.68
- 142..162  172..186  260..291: 0.3 yr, 3.75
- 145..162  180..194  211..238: -0.2 yr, 3.56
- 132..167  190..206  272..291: 0.9 yr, 3.72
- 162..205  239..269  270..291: -0.5 yr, 3.57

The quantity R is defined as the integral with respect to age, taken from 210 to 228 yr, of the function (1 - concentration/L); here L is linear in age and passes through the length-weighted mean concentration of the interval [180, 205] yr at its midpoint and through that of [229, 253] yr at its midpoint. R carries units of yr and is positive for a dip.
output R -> 1.8 yr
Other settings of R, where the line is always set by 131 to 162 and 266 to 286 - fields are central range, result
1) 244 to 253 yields -0.1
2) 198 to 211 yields 1.0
